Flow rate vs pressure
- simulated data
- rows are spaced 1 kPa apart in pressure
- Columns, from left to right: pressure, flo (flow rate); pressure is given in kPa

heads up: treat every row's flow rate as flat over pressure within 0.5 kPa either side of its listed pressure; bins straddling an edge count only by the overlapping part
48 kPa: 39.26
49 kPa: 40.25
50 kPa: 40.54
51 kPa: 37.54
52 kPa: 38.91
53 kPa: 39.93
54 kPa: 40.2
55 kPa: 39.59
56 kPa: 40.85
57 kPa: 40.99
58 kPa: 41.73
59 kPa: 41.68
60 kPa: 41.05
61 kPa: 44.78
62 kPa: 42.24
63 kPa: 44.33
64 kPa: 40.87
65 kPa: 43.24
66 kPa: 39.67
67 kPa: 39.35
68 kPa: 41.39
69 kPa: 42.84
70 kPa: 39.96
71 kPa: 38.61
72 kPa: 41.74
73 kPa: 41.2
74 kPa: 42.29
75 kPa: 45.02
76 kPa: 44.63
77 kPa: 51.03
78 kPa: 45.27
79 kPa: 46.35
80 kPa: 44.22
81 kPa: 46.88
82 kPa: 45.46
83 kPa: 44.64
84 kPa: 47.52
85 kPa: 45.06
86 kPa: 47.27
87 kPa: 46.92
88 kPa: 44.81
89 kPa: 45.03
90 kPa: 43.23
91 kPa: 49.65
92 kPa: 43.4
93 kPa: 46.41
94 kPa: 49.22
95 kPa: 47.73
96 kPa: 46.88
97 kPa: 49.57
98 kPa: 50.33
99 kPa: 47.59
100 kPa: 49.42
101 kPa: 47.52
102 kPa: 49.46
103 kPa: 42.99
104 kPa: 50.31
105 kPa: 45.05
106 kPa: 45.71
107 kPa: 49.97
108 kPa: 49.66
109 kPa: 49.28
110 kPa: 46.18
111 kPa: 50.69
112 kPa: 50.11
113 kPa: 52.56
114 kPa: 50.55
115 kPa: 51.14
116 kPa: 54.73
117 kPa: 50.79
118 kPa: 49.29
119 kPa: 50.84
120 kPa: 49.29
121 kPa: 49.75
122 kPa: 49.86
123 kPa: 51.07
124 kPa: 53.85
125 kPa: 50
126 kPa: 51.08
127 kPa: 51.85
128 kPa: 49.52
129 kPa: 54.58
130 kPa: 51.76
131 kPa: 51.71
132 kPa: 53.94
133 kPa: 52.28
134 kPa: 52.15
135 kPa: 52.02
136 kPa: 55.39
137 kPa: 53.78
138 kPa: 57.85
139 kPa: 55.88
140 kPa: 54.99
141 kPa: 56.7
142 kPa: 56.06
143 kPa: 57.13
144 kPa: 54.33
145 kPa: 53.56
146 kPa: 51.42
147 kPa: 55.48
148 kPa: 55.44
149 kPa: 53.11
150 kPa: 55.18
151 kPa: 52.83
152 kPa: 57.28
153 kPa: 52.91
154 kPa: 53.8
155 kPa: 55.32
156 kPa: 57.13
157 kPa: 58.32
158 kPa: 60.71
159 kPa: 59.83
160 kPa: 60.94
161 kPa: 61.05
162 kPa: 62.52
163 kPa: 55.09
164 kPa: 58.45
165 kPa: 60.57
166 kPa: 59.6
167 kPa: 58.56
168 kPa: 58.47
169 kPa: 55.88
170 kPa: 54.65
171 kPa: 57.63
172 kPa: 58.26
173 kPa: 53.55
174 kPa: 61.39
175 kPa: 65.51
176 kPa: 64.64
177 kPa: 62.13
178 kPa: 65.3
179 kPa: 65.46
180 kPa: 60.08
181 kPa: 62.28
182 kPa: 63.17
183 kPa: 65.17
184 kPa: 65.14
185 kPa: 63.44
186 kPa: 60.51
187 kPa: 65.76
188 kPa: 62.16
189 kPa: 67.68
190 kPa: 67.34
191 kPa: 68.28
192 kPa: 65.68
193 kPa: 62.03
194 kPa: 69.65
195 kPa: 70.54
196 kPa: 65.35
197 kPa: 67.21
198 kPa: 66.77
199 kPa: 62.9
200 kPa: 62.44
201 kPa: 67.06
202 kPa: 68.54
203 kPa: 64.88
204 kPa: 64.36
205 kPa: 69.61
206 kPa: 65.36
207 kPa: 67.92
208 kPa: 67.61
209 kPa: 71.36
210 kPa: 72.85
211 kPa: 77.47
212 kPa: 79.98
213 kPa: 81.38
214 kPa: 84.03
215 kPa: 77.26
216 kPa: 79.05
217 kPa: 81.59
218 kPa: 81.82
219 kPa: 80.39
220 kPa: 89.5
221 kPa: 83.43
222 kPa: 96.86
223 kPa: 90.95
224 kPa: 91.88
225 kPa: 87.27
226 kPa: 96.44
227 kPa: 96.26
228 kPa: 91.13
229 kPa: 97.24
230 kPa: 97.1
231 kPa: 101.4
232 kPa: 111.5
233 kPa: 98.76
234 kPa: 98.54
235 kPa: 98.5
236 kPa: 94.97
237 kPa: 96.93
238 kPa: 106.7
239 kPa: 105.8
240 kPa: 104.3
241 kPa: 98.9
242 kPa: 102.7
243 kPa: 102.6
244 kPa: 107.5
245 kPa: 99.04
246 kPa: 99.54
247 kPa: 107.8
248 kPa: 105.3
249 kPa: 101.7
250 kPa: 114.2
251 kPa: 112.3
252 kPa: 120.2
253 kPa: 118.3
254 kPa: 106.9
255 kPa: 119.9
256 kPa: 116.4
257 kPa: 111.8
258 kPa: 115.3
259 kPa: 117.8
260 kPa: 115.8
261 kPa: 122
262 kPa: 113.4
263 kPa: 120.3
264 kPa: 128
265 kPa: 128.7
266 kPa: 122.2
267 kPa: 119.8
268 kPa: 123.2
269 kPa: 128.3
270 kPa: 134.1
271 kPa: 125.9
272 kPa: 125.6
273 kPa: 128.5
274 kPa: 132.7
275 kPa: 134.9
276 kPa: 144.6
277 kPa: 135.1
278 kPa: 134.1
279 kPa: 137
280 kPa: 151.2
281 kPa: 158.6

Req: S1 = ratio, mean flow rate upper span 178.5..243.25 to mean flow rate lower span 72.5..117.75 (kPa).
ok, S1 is 1.68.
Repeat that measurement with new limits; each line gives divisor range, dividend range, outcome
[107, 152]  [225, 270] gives 2.08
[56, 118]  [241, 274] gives 2.53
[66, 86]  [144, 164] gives 1.29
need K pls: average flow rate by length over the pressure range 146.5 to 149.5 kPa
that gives 54.7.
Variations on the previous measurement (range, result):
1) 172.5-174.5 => 57.5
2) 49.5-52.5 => 39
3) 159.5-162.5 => 61.5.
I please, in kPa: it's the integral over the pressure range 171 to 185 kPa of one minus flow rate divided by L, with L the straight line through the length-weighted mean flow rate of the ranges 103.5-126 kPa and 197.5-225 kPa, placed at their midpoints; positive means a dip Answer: 1.0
